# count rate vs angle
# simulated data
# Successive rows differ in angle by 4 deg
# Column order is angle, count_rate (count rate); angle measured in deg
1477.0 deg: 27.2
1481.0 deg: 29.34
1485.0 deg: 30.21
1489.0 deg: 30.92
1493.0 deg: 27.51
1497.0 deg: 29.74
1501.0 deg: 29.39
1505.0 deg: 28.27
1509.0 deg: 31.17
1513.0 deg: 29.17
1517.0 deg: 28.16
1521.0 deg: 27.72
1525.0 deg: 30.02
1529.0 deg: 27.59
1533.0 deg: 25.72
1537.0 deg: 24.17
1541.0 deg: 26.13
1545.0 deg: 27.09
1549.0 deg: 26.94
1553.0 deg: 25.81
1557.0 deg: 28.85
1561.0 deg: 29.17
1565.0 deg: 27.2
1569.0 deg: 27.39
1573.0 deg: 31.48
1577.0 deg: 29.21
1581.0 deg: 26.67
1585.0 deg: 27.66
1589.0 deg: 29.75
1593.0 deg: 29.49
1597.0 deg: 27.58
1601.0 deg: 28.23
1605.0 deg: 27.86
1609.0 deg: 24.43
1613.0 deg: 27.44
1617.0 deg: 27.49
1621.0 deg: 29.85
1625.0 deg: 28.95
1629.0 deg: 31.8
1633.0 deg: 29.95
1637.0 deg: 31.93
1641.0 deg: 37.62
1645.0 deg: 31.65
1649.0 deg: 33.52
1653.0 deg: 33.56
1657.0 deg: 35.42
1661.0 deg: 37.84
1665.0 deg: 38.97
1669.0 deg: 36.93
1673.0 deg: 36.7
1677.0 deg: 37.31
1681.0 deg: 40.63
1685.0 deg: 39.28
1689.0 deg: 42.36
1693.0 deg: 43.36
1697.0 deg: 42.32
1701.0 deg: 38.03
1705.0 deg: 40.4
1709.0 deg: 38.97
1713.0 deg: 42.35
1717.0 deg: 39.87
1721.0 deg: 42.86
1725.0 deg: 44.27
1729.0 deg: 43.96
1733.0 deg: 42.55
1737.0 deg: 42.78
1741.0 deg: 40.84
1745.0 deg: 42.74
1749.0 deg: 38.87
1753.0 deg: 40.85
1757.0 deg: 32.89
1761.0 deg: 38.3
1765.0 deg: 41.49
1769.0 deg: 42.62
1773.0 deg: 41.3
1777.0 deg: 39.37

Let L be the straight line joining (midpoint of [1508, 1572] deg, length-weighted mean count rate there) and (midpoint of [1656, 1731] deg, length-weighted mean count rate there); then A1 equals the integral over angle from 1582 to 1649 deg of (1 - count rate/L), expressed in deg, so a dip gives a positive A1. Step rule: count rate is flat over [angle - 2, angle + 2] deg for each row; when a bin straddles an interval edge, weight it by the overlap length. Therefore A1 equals 8.45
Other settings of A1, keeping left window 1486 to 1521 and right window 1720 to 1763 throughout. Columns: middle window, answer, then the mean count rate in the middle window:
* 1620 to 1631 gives 1.56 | 30.2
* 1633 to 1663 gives 1.78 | 34.2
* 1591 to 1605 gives 2.29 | 28.4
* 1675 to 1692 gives -0.89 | 40.1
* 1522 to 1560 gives 4.96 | 27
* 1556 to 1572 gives 1.93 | 28.3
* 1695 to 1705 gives -0.34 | 40.2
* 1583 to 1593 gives 1.36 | 28.9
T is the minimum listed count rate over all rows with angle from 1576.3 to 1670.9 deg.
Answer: 24.43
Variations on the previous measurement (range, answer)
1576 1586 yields 26.67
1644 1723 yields 31.65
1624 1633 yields 28.95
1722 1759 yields 32.89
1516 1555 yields 24.17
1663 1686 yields 36.7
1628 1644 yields 29.95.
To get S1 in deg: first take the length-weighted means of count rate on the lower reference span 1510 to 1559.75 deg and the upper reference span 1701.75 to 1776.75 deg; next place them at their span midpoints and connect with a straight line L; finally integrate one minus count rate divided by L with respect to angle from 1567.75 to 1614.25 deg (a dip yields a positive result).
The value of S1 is 4.38 deg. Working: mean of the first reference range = 27.4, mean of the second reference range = 40.9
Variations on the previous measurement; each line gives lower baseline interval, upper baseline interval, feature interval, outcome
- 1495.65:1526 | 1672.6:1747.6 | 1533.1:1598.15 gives 9.52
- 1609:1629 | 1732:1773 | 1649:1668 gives -2.51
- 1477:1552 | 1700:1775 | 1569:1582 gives 1.08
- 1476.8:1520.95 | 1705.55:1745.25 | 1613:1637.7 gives 4.54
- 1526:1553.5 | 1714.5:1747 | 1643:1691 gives 0.18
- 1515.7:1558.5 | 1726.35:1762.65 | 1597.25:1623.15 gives 3.46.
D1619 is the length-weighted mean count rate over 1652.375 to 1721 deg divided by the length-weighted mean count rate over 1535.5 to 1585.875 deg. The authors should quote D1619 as 1.4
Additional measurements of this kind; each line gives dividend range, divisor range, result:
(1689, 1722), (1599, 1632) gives 1.45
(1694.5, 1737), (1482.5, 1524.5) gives 1.42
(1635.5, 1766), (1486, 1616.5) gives 1.39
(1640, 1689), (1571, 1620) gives 1.31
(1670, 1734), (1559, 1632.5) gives 1.44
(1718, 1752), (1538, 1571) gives 1.55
